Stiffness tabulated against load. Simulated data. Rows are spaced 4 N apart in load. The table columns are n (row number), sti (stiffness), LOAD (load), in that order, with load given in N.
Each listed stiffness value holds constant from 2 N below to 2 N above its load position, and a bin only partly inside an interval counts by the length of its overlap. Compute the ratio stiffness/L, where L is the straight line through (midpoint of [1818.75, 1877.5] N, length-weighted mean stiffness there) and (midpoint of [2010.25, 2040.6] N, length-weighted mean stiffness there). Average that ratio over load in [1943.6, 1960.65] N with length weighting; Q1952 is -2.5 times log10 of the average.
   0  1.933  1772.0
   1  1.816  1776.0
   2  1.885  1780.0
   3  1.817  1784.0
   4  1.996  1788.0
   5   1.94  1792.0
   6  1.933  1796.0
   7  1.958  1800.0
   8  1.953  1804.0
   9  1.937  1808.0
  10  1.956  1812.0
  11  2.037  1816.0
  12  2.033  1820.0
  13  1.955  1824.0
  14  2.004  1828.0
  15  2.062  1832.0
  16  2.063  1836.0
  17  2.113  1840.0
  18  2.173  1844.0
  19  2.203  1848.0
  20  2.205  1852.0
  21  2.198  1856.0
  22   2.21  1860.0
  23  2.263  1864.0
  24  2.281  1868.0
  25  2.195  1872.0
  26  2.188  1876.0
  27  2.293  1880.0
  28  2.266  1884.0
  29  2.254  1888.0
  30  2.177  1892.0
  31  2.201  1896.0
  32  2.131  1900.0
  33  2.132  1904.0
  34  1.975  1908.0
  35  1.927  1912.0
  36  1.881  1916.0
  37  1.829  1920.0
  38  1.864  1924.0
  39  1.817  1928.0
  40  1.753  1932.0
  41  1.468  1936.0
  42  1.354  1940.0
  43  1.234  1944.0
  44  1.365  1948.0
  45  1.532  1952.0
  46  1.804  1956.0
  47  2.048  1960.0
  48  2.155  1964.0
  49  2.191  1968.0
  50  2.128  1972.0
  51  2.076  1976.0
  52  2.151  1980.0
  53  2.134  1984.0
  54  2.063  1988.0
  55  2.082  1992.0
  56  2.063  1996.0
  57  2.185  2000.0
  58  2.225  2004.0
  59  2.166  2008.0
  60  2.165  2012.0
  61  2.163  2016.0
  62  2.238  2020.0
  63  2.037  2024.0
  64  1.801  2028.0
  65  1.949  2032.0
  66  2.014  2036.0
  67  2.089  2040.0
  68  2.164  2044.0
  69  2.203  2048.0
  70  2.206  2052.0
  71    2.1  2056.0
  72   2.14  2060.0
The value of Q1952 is 0.29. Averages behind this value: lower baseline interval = 2.14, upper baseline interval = 2.05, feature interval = 1.59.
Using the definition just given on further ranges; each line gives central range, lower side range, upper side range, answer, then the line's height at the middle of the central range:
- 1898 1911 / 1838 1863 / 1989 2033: 0.05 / 2.16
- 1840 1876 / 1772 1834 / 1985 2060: -0.11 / 1.99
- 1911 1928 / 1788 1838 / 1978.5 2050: 0.10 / 2.05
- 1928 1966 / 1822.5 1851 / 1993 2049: 0.26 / 2.1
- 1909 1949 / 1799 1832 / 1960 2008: 0.24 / 2.08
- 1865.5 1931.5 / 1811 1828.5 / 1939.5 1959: -0.22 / 1.69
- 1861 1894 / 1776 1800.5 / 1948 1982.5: -0.15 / 1.94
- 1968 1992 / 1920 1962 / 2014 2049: -0.16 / 1.82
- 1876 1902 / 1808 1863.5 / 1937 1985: -0.12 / 1.98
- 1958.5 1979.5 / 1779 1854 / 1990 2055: -0.02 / 2.08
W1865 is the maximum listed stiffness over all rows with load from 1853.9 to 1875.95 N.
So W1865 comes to 2.281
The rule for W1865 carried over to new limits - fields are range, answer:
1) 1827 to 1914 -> 2.293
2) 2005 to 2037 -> 2.238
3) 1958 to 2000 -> 2.191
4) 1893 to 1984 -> 2.201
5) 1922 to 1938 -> 1.864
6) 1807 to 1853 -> 2.205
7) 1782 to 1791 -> 1.996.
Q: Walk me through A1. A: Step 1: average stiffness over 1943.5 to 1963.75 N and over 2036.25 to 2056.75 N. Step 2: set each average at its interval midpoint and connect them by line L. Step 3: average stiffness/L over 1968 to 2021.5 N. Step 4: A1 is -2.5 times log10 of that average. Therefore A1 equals -0.14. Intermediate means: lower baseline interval 1.67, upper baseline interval 2.14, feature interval 2.14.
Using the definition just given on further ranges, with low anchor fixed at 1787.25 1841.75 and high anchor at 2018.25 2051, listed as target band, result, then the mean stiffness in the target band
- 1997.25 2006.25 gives -0.07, 2.19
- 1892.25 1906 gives -0.07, 2.16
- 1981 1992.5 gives -0.03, 2.1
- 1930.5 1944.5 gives 0.36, 1.46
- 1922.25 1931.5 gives 0.12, 1.83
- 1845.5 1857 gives -0.10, 2.2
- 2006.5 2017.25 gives -0.06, 2.16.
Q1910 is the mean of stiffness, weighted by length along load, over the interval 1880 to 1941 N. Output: 1.96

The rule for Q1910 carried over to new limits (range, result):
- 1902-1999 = 1.88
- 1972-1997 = 2.1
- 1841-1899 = 2.22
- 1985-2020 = 2.14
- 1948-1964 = 1.79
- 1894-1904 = 2.16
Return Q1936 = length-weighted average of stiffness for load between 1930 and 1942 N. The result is 1.53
